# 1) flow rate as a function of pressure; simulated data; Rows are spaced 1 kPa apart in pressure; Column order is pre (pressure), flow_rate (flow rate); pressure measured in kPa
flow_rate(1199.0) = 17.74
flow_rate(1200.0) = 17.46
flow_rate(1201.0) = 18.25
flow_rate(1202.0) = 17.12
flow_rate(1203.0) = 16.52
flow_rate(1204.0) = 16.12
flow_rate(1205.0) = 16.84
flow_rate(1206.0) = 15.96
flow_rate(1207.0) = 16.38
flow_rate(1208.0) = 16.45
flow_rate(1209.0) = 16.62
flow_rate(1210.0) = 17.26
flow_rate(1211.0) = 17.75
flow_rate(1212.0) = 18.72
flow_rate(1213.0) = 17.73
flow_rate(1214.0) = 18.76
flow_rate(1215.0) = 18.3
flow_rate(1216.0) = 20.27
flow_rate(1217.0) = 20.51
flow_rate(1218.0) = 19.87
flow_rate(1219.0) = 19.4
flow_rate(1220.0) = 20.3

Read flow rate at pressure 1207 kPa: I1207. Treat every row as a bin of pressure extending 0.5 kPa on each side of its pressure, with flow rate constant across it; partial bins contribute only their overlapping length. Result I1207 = 16.38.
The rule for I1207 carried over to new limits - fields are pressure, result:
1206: 15.96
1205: 16.84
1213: 17.73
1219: 19.4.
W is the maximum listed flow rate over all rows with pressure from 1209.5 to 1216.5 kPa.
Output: 20.27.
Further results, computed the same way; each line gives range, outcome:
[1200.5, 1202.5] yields 18.25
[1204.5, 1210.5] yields 17.26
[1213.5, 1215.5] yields 18.76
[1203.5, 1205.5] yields 16.84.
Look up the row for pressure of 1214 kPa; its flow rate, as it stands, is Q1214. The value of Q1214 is 18.76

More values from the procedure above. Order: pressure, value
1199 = 17.74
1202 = 17.12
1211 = 17.75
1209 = 16.62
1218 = 19.87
